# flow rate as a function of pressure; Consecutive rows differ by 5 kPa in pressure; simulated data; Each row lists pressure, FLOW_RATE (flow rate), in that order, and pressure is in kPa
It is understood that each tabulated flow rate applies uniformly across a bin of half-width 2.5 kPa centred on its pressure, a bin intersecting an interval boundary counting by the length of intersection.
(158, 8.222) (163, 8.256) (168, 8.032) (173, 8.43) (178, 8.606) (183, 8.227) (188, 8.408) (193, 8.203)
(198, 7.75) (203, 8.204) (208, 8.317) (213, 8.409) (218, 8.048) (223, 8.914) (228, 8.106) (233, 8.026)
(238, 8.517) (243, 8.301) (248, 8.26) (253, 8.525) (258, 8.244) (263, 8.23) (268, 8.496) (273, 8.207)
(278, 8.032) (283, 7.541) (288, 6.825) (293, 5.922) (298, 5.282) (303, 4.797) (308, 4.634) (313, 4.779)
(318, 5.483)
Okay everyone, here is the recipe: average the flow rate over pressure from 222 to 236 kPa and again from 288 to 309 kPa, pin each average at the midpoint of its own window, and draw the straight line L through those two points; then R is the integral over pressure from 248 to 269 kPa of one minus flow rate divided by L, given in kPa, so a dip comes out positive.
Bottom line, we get -3.9 kPa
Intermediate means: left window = 8.29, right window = 5.39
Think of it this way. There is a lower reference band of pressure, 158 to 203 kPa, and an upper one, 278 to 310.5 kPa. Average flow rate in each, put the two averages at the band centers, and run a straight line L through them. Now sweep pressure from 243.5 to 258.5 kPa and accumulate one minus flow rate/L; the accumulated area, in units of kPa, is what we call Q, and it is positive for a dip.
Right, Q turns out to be -3.3 kPa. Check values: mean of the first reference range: 8.24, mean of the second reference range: 6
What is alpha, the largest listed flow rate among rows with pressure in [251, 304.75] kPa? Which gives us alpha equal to 8.525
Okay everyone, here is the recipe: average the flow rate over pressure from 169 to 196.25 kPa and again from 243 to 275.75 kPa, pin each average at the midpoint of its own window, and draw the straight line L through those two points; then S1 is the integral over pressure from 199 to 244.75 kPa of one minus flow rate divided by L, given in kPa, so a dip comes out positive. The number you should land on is 0.2 kPa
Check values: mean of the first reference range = 8.34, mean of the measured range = 8.3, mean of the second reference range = 8.32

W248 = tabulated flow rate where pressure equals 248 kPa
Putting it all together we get 8.26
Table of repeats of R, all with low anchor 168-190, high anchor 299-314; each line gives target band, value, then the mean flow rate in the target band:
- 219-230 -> -2.1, 8.47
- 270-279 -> -3.9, 8.16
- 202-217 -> -1.6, 8.29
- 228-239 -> -2.2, 8.2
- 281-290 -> -3.0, 7.18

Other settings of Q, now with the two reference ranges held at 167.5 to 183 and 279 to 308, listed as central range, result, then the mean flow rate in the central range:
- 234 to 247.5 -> -2.40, 8.34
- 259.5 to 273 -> -3.57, 8.33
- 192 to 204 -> -0.13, 8.01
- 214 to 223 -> -0.99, 8.35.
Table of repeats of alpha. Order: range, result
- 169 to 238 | 8.914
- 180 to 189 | 8.408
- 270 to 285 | 8.207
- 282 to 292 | 7.541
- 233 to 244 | 8.517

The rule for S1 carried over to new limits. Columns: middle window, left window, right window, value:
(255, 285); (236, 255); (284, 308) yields -4.53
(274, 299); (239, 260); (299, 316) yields -3.17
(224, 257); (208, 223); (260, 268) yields 0.08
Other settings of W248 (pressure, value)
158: 8.222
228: 8.106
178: 8.606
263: 8.23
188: 8.408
